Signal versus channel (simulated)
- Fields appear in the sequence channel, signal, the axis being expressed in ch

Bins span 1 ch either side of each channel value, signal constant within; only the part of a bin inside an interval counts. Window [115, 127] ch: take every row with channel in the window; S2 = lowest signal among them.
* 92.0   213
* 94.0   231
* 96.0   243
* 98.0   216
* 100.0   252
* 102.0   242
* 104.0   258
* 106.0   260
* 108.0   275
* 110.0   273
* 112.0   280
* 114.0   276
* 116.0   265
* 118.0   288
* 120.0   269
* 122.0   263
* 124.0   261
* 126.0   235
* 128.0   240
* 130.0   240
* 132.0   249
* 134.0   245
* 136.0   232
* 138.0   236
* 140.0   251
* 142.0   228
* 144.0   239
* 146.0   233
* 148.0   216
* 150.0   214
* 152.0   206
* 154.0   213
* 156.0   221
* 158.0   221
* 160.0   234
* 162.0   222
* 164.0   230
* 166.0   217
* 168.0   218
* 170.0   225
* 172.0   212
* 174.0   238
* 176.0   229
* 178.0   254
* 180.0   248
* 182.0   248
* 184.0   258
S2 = 235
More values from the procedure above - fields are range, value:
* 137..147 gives 228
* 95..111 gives 216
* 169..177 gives 212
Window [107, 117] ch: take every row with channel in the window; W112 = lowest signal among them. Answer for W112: 265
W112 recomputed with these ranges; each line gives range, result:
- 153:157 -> 213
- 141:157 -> 206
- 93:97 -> 231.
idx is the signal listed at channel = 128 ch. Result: 240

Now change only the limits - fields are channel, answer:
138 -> 236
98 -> 216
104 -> 258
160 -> 234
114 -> 276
